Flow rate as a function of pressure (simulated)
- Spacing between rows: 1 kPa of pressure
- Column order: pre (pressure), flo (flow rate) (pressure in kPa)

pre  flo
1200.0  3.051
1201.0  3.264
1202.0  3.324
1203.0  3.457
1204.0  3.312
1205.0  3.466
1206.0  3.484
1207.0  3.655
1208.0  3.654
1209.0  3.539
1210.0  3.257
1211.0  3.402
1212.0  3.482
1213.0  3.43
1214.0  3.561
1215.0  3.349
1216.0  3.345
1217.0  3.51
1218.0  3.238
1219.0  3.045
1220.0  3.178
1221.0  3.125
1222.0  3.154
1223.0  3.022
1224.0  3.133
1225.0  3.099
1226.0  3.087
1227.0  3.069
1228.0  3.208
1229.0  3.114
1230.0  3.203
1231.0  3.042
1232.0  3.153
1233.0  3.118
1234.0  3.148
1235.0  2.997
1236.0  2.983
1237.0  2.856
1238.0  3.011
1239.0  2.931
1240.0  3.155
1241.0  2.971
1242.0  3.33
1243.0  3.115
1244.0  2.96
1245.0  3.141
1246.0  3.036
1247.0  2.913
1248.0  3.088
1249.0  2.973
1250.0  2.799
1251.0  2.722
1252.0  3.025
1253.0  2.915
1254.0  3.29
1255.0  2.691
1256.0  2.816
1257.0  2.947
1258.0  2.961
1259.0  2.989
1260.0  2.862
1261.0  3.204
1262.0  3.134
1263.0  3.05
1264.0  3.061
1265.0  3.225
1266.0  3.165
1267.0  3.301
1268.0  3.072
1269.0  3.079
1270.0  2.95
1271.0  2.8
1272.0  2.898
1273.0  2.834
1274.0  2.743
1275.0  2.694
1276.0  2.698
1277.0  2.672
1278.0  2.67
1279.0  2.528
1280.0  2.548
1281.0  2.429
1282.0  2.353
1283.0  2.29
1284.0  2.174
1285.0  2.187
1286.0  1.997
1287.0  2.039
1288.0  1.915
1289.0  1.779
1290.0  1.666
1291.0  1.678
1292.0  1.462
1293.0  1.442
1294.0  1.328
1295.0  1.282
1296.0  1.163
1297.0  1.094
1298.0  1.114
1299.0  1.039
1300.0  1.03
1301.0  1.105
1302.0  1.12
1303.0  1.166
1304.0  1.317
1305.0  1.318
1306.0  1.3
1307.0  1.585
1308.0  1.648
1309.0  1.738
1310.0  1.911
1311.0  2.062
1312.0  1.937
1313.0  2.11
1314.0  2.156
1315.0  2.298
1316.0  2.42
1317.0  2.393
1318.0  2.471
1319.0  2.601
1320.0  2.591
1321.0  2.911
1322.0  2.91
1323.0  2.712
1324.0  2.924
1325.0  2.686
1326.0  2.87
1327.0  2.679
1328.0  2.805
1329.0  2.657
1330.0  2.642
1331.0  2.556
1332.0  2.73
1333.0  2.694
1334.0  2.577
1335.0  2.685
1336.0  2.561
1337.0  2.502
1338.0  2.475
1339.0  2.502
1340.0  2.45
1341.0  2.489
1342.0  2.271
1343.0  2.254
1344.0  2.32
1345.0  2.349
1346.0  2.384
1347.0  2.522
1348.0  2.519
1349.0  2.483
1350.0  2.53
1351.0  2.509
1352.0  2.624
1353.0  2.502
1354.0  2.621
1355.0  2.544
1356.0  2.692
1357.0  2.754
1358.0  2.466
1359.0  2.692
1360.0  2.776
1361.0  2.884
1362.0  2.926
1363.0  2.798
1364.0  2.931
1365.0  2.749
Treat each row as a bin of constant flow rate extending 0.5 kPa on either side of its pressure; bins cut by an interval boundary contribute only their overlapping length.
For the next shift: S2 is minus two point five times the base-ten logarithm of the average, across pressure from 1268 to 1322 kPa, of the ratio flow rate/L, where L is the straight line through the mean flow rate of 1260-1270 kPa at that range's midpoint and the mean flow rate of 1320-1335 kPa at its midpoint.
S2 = 0.40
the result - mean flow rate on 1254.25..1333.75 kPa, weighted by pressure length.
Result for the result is 2.31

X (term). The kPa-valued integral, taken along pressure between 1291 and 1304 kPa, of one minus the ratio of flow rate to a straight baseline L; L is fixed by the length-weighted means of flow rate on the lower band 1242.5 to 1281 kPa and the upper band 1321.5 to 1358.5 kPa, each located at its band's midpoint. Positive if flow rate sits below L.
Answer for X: 7.3 kPa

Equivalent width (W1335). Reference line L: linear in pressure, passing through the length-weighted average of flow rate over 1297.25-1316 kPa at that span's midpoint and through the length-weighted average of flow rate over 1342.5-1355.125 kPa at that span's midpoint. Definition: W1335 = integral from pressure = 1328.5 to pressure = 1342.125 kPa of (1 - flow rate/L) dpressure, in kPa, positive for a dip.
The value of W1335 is -2.4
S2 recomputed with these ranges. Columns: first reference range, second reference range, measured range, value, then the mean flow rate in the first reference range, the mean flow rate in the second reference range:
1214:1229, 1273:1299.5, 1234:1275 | -0.173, 3.19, 1.98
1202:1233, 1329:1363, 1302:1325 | 0.286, 3.29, 2.57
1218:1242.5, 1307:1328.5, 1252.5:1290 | 0.025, 3.09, 2.4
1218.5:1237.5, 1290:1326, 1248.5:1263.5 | -0.119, 3.09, 1.84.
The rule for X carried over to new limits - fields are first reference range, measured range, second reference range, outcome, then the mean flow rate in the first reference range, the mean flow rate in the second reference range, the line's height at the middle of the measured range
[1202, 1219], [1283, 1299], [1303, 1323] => 5.1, 3.43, 2.08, 2.37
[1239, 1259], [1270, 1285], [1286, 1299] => -4.3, 2.99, 1.5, 2.01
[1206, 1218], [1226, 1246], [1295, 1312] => -1.2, 3.46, 1.37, 2.91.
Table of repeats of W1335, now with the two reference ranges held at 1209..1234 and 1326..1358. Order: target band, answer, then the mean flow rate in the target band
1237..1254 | 0.45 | 3.01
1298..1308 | 5.53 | 1.24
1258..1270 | -0.42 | 3.09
